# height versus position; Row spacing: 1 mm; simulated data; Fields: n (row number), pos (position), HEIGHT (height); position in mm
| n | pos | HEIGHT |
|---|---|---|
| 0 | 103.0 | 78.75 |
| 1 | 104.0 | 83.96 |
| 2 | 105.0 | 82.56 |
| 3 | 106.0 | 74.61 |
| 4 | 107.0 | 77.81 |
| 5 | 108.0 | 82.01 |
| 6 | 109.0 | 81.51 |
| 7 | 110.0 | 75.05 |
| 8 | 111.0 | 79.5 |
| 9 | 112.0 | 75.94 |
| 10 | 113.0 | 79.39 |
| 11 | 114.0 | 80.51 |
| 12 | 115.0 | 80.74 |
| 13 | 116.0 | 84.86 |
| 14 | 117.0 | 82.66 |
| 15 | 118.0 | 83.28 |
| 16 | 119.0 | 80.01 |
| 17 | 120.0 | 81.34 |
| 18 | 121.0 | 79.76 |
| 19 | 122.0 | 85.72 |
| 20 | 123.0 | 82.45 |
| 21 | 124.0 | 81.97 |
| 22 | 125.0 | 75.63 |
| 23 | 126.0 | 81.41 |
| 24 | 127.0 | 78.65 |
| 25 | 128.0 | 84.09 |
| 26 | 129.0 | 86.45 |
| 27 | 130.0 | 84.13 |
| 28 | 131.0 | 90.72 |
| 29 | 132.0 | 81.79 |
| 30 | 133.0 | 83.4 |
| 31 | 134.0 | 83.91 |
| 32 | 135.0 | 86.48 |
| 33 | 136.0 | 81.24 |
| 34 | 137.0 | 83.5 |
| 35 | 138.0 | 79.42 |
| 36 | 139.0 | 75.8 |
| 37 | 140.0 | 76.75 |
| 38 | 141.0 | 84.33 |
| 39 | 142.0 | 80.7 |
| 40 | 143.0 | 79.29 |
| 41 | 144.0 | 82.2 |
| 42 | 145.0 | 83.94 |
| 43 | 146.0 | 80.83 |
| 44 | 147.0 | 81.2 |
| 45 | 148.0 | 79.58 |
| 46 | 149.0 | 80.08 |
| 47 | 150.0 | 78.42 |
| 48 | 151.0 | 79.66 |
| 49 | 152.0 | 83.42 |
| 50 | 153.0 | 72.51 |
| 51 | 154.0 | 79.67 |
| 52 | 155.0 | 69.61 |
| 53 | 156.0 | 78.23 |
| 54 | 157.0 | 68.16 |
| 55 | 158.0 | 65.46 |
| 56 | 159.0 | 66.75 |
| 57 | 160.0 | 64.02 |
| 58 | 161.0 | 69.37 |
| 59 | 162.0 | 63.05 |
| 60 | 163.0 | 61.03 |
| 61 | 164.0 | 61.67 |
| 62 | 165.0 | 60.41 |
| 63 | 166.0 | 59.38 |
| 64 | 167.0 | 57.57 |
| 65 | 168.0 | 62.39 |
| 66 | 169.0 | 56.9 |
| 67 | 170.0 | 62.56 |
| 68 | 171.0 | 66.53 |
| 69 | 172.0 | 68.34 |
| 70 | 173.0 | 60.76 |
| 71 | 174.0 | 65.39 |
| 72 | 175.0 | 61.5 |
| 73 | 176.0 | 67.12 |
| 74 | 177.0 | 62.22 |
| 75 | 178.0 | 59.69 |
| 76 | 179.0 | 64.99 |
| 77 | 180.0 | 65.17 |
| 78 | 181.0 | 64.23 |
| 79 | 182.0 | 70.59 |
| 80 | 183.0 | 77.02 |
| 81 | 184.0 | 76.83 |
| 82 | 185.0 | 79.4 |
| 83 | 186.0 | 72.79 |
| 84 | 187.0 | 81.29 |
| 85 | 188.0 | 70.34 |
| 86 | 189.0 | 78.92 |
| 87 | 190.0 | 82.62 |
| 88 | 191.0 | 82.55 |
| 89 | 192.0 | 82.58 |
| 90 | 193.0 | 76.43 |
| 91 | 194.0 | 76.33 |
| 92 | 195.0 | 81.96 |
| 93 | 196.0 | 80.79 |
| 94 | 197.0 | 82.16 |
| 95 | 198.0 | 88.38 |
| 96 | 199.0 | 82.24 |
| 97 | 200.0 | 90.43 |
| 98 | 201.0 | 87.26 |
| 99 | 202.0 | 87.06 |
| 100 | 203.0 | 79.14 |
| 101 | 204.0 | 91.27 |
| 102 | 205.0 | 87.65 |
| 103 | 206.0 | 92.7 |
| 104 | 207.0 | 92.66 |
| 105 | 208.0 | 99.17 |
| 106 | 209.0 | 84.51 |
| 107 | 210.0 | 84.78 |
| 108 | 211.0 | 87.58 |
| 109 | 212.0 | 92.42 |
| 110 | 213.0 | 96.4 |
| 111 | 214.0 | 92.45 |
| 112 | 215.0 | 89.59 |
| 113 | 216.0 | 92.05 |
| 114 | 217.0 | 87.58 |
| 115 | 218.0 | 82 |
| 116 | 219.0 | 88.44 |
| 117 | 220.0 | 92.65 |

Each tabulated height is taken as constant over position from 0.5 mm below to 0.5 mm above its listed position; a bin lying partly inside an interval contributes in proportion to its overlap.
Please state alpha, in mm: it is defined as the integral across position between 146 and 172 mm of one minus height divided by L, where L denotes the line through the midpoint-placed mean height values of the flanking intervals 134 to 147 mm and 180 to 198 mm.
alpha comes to 3.44 mm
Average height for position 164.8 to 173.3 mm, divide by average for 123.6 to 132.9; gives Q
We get 0.7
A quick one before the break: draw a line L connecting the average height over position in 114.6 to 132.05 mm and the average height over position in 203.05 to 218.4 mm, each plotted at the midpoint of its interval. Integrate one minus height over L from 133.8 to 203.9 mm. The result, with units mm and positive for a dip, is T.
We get 9.85 mm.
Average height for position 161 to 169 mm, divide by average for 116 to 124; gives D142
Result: 0.74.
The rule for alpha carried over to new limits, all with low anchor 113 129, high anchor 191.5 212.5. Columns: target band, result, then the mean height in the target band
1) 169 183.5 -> 3.34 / 65.1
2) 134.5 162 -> 1.96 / 77.2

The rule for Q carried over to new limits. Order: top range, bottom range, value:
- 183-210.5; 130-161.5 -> 1.06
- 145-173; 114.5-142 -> 0.85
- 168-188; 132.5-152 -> 0.83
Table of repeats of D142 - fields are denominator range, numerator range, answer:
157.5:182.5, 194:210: 1.37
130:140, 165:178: 0.75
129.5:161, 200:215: 1.14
